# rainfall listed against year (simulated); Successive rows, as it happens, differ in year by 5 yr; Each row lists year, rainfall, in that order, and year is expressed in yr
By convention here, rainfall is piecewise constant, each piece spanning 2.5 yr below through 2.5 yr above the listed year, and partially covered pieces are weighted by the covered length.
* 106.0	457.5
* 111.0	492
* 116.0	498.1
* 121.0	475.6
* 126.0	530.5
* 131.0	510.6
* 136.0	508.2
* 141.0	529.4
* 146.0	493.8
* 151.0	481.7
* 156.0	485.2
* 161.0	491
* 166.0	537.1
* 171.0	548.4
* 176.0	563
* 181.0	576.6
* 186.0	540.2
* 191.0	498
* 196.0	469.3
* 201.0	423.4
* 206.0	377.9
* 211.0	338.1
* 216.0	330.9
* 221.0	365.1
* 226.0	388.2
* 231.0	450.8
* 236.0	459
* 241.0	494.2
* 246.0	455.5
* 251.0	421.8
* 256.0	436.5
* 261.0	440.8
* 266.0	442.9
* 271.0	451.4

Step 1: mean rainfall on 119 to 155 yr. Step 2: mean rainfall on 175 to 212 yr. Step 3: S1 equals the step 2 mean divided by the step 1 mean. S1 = 0.94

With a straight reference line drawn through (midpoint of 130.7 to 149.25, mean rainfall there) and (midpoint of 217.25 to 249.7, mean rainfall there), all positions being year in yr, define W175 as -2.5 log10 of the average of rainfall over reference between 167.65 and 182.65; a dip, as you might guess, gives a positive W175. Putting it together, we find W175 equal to -0.17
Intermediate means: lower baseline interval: 509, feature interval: 560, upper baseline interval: 431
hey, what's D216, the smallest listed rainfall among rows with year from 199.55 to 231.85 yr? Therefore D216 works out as 330.9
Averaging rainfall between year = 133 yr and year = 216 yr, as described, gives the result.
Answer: 487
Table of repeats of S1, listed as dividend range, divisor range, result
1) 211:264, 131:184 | 0.81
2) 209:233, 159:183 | 0.69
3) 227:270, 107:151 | 0.89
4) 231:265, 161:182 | 0.82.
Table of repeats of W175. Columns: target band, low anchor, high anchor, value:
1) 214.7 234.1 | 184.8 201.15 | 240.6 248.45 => 0.22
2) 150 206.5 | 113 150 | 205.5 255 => -0.10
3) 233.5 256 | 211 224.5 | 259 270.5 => -0.13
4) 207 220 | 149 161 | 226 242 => 0.32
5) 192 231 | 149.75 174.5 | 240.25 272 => 0.21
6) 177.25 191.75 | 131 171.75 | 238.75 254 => -0.12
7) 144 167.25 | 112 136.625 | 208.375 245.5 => -0.05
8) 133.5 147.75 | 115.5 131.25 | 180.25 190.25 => 0.01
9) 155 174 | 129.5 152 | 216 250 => -0.07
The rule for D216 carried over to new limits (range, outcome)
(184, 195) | 498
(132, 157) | 481.7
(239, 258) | 421.8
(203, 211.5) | 338.1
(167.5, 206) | 377.9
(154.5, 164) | 485.2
